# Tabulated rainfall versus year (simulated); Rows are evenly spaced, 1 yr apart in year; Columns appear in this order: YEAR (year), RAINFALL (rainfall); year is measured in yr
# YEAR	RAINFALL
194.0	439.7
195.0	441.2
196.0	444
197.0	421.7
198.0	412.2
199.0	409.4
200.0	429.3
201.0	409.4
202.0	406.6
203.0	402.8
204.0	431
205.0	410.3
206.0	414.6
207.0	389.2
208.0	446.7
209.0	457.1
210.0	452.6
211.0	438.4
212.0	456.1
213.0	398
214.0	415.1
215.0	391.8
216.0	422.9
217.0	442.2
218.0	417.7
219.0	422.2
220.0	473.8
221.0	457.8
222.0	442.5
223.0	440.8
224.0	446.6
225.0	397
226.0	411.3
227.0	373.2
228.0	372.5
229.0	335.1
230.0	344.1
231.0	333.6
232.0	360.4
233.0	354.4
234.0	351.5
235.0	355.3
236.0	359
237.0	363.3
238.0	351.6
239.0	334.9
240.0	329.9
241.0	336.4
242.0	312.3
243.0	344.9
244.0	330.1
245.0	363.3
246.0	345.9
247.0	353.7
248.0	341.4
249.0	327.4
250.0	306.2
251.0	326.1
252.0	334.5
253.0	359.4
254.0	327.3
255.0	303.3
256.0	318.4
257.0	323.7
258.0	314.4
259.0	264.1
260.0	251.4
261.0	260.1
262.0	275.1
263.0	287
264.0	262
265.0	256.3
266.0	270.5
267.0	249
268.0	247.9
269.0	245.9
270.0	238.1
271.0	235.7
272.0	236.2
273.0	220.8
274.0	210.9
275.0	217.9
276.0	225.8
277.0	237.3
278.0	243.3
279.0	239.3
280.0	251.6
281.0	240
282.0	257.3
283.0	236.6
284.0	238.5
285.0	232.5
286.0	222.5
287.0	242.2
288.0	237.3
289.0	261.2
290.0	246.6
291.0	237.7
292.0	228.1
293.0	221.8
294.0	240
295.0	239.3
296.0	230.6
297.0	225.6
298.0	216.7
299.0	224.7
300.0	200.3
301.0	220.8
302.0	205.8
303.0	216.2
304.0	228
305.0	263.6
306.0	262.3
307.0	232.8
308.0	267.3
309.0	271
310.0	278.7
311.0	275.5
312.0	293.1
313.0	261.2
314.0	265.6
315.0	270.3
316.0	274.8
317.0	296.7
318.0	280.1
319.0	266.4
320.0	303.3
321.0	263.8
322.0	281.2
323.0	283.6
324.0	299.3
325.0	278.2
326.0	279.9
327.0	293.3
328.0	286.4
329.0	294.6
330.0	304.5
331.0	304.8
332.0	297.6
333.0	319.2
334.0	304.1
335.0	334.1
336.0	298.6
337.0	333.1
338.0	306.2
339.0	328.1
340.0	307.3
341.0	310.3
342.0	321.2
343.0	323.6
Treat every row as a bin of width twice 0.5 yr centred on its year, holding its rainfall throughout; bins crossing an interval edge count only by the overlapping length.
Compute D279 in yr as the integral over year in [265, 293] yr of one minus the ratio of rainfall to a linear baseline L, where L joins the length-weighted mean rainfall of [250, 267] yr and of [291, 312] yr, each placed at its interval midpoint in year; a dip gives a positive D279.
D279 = 3.01 yr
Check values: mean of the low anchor 295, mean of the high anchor 239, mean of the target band 239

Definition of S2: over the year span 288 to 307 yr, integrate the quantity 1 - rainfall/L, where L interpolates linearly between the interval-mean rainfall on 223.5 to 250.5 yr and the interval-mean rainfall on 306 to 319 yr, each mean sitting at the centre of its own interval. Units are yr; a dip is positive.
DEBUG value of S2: 3.7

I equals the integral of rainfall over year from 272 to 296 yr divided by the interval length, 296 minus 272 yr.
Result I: 236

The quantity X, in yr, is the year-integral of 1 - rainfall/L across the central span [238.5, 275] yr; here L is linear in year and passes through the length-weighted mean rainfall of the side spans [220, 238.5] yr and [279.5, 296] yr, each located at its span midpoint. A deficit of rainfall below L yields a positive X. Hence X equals 2.6 yr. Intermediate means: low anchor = 383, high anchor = 239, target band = 295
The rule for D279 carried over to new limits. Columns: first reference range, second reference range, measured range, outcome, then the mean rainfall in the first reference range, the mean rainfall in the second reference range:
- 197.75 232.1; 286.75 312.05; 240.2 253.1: 0.45 yr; 414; 240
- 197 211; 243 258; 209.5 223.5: -1.28 yr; 422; 333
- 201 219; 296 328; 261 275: 3.50 yr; 423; 261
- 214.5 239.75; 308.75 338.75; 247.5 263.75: 2.43 yr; 390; 290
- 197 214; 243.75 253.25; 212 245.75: -0.41 yr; 422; 338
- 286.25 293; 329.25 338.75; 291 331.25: 2.18 yr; 240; 311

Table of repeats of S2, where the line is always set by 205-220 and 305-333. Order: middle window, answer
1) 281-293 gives 3.15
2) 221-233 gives 0.56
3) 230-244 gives 1.74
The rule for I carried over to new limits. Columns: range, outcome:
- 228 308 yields 277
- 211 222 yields 431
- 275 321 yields 247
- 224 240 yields 362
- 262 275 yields 247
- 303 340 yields 285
